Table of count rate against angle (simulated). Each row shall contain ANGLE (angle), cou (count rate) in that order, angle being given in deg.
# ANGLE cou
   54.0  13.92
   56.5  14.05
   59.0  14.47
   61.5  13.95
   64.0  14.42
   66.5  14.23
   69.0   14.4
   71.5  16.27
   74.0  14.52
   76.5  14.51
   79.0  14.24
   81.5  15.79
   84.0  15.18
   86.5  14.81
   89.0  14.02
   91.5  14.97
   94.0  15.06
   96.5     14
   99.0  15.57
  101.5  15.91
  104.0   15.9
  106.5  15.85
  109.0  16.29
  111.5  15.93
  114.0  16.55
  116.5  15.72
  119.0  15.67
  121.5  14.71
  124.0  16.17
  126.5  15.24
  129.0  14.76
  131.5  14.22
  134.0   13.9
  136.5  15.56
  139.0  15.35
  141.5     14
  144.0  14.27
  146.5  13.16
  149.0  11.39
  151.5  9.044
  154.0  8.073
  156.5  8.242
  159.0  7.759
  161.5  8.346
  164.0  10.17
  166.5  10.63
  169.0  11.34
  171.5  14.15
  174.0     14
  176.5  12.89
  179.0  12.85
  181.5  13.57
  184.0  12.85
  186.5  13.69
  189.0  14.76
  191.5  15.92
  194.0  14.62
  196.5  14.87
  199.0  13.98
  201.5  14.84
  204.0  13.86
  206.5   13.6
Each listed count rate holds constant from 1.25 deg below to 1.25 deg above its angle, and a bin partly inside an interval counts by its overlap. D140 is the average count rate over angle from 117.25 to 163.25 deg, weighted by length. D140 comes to 12.8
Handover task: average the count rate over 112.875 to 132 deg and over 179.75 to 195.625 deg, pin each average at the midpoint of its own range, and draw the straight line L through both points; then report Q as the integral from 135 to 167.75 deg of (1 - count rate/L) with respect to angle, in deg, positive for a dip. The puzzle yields 8.04 deg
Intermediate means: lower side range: 15.4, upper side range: 14.2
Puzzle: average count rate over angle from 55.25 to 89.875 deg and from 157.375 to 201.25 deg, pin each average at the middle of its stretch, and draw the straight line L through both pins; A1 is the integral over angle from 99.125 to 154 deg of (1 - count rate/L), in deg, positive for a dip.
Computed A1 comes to -3.63 deg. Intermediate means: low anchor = 14.6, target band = 14.6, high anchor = 12.7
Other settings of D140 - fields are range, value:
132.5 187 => 12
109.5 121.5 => 15.9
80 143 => 15.2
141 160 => 10.7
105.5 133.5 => 15.5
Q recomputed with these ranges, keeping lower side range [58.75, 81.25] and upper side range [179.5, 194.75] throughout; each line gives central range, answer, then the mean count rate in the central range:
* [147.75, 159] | 4.1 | 9.03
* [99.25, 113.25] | -1.4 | 16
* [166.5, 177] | 1.0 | 12.8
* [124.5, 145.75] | -0.5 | 14.7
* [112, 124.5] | -1.1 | 15.7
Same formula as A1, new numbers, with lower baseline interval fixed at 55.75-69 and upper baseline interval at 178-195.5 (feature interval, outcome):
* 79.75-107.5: -1.9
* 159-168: 2.9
